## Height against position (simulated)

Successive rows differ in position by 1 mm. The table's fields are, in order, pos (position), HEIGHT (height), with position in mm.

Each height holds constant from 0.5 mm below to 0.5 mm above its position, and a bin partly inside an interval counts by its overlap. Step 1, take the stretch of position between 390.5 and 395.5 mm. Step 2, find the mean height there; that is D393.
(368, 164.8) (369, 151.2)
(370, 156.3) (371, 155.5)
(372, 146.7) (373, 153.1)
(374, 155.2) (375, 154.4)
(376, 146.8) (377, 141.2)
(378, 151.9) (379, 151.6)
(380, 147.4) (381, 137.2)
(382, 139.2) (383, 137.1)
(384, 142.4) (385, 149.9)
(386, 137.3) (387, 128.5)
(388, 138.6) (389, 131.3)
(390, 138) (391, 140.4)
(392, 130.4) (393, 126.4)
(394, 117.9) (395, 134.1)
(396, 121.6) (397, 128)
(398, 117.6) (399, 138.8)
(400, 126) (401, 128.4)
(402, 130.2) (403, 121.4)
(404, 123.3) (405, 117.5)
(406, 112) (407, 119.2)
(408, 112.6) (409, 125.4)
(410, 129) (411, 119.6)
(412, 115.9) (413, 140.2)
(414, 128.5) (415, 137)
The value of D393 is 130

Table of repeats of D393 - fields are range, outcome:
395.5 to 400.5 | 126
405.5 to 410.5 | 120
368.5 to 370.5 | 154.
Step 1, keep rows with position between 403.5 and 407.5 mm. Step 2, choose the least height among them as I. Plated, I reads 112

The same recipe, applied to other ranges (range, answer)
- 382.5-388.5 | 128.5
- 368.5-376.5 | 146.7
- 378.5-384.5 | 137.1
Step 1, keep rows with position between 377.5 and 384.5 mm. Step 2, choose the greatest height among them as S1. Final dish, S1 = 151.9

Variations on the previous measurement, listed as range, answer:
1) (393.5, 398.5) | 134.1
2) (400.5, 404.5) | 130.2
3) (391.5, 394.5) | 130.4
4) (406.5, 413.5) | 140.2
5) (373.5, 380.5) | 155.2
